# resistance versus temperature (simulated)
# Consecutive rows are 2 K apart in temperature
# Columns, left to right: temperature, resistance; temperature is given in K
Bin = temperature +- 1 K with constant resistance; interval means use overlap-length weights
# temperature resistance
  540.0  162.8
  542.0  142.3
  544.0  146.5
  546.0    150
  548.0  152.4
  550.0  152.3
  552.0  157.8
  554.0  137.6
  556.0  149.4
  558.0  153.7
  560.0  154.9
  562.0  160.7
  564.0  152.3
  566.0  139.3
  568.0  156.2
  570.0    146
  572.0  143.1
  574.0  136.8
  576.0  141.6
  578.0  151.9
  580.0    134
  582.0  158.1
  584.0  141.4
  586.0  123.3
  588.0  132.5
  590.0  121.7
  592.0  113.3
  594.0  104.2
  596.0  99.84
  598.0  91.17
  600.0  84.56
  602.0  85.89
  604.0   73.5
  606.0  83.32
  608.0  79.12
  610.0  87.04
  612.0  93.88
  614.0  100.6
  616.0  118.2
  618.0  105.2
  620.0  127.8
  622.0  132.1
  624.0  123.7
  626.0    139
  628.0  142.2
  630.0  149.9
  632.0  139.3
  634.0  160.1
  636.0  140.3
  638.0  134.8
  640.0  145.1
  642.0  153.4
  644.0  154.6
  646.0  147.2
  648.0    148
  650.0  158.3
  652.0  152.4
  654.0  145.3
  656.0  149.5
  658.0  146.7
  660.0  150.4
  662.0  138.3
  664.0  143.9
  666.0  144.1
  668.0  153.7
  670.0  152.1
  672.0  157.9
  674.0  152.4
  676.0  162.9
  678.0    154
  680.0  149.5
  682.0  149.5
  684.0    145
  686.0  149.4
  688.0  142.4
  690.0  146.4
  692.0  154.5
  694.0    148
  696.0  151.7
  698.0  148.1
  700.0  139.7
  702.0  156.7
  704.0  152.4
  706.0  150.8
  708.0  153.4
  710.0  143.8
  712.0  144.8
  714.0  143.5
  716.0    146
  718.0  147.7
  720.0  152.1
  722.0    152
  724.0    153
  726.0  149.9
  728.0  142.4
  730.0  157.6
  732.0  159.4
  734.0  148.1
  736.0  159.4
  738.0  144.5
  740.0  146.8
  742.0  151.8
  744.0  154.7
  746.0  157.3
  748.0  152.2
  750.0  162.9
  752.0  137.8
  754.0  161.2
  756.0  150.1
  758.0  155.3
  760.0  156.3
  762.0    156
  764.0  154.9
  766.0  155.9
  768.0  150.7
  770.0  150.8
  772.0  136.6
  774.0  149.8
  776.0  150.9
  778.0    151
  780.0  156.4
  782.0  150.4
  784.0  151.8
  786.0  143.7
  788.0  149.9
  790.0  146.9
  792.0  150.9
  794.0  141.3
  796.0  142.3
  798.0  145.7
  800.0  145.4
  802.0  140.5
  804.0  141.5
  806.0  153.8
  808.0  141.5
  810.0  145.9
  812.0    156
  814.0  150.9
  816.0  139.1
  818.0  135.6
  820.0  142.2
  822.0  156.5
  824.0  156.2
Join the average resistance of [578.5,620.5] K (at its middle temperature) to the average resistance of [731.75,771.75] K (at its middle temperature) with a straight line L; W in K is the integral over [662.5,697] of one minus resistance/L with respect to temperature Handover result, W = -4.9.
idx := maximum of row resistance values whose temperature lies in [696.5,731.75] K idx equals 157.6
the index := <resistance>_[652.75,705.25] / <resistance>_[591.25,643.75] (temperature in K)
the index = 1.29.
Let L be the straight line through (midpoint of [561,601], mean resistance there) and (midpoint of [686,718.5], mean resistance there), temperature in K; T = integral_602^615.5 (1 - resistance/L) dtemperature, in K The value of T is 4.8 K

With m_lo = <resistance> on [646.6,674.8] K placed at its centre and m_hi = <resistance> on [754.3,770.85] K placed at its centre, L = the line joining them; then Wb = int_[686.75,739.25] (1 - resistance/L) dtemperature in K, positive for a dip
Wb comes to 0.79 K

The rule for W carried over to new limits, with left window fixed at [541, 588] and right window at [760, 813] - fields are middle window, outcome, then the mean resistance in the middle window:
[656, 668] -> 0.1 K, 146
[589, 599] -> 2.8 K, 106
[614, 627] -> 2.2 K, 123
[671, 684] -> -0.5 K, 154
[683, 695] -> 0.0 K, 148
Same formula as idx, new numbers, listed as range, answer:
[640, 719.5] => 162.9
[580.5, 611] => 158.1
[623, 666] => 160.1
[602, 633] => 149.9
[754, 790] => 161.2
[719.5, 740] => 159.4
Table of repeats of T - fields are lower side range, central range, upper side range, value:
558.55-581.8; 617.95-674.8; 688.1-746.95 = 1.46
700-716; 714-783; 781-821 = -2.05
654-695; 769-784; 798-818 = -0.32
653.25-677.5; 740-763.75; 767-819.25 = -0.97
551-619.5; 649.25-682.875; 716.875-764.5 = -2.85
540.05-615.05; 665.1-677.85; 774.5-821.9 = -1.66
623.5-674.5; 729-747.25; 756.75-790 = -0.40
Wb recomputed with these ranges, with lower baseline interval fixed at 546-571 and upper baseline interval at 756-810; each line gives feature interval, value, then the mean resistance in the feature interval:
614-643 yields 2.9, 135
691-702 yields 0.0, 149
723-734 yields -0.2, 152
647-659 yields 0.0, 150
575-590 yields 1.2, 139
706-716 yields 0.2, 147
